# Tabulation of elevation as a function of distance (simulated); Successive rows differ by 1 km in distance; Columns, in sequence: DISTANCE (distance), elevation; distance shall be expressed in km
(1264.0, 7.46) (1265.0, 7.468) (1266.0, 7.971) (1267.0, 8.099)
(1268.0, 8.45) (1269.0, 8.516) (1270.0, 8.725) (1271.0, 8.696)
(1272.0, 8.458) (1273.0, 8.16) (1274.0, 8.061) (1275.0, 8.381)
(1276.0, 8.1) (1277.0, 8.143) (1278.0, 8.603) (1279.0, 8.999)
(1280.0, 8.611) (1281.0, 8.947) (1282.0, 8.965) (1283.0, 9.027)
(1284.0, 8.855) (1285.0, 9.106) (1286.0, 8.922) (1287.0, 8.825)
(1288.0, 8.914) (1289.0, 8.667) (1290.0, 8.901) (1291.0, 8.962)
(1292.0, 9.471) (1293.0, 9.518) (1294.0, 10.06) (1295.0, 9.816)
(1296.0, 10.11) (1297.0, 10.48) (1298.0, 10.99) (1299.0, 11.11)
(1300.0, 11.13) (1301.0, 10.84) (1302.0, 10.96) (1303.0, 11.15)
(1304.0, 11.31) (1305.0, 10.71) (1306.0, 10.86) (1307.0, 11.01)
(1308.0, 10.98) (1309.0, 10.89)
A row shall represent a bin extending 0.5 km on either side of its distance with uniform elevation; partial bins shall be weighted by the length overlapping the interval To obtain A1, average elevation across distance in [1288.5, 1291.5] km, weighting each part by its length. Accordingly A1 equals 8.84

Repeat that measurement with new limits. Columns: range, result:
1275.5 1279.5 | 8.46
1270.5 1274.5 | 8.34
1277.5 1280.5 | 8.74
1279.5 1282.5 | 8.84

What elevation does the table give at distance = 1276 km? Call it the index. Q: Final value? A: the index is 8.1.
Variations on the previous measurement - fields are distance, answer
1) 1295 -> 9.816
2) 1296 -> 10.11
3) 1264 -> 7.46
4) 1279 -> 8.999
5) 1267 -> 8.099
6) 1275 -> 8.381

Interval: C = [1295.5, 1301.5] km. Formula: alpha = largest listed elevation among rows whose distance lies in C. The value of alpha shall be 11.13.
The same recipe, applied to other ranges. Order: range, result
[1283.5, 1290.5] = 9.106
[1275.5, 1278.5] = 8.603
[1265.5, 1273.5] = 8.725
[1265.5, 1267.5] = 8.099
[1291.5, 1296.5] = 10.11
